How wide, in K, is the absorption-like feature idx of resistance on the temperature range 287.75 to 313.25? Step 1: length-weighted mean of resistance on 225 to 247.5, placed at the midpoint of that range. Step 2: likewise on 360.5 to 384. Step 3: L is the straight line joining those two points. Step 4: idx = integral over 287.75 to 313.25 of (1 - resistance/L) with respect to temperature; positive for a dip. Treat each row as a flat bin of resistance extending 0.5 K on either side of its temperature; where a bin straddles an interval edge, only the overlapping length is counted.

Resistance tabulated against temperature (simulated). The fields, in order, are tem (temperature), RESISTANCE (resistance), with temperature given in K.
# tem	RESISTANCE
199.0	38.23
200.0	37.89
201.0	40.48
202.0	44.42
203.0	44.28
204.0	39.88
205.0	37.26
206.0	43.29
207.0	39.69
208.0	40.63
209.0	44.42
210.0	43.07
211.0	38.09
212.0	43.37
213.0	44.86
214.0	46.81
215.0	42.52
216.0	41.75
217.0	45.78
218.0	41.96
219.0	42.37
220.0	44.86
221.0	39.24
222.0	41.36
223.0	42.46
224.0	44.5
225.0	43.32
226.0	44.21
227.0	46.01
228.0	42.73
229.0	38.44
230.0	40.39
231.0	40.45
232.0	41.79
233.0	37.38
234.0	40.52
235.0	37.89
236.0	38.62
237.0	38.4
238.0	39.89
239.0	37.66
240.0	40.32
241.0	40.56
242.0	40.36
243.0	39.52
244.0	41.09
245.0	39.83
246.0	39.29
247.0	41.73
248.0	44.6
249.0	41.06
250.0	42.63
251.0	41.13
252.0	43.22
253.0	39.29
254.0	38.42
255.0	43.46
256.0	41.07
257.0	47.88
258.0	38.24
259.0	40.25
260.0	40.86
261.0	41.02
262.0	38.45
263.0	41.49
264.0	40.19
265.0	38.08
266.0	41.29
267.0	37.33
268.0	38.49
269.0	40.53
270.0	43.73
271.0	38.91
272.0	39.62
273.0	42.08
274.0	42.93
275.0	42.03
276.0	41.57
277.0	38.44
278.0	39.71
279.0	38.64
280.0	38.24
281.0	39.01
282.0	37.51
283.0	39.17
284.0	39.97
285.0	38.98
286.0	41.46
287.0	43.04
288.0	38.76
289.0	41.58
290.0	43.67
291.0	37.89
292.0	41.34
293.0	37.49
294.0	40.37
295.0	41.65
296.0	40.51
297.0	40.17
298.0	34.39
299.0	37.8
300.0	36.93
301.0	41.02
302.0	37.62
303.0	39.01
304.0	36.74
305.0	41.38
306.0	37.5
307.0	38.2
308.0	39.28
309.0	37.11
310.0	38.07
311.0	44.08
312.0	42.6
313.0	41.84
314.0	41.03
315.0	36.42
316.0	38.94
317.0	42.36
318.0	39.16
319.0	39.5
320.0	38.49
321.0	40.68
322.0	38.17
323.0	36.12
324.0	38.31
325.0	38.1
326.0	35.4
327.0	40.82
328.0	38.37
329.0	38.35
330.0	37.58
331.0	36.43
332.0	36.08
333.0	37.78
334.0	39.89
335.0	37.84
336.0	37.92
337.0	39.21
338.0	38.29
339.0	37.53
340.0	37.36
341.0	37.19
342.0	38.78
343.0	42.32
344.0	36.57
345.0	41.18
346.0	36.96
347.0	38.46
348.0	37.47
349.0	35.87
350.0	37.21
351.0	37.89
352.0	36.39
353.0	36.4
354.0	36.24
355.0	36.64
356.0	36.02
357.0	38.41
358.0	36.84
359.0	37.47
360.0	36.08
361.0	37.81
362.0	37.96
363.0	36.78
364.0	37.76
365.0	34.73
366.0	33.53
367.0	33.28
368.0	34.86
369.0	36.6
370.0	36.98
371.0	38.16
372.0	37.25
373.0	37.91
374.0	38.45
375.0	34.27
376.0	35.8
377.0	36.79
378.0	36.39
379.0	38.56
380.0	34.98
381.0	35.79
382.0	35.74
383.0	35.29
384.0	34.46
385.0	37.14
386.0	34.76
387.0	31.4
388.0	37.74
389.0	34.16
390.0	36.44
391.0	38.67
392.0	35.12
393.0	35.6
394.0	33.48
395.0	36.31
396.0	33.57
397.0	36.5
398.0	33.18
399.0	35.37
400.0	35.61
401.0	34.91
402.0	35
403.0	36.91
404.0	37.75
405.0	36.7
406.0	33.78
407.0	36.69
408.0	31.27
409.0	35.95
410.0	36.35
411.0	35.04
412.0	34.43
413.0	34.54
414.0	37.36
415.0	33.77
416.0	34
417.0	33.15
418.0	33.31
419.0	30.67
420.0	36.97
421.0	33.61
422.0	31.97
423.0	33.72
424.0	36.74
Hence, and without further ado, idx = -0.7 K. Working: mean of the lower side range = 40.4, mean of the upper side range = 36.3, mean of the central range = 39.5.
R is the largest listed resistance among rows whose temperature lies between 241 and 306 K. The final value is 47.88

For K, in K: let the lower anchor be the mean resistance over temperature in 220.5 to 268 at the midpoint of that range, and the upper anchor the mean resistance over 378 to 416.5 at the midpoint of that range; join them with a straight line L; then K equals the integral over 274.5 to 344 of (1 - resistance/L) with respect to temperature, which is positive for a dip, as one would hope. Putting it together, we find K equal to -1.1 K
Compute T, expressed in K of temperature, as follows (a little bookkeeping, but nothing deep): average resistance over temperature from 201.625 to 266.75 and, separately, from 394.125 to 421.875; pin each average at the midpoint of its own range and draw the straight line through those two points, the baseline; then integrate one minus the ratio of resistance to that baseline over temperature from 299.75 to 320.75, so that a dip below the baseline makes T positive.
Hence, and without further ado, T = -0.5 K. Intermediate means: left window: 41.4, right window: 34.9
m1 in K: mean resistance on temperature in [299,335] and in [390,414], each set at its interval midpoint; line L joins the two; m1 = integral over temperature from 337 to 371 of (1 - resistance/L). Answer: 0.2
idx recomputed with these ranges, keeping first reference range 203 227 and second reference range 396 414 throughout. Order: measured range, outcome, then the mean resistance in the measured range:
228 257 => 0.7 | 40.5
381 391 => 0.2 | 35.4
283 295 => -0.2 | 40.4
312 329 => -0.2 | 39.1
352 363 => 0.0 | 37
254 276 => -0.1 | 40.8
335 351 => -0.2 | 38.1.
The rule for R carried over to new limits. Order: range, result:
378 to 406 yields 38.67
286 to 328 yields 44.08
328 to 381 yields 42.32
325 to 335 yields 40.82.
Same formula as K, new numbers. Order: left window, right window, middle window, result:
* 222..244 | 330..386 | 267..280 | -0.3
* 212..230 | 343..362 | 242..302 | 0.8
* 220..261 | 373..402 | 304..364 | -1.1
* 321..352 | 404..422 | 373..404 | 0.0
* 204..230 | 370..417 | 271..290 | -0.1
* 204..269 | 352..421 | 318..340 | -0.2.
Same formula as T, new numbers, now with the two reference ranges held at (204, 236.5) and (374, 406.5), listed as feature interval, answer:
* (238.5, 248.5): 0.1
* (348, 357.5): 0.0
